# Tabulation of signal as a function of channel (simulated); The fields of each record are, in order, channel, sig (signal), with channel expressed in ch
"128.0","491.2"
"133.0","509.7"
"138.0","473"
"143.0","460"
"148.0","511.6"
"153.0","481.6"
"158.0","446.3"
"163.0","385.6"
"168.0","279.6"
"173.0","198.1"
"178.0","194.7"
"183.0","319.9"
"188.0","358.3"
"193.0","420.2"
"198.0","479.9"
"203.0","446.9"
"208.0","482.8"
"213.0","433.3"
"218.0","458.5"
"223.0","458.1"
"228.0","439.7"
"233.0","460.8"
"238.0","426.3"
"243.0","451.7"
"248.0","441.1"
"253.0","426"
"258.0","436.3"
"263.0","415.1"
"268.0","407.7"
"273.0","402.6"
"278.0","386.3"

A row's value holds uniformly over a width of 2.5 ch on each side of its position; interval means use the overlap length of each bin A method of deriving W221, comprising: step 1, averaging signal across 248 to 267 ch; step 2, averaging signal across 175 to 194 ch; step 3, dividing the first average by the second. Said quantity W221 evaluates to 1.4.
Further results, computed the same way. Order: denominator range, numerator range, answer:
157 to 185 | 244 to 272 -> 1.44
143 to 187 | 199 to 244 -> 1.26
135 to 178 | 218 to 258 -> 1.13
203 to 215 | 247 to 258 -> 0.95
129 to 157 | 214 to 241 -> 0.92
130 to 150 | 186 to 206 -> 0.88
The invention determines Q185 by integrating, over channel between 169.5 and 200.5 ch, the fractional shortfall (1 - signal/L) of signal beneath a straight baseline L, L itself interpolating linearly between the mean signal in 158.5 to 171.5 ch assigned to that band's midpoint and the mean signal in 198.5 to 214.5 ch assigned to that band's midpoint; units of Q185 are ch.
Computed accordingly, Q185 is 5.9 ch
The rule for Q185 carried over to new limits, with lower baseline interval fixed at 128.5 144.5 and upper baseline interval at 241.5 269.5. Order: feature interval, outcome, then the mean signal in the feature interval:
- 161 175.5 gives 5.7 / 284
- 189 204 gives 0.5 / 440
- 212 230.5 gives -0.1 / 449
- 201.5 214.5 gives -0.2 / 457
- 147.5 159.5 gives 0.0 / 477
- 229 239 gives -0.1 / 446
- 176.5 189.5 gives 4.8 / 293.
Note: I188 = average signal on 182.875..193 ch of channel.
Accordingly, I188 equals 364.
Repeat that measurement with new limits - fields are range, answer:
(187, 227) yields 445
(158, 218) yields 371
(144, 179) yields 368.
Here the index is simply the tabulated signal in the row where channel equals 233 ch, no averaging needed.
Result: 460.8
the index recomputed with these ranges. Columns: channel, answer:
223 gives 458.1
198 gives 479.9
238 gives 426.3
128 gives 491.2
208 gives 482.8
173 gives 198.1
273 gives 402.6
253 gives 426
